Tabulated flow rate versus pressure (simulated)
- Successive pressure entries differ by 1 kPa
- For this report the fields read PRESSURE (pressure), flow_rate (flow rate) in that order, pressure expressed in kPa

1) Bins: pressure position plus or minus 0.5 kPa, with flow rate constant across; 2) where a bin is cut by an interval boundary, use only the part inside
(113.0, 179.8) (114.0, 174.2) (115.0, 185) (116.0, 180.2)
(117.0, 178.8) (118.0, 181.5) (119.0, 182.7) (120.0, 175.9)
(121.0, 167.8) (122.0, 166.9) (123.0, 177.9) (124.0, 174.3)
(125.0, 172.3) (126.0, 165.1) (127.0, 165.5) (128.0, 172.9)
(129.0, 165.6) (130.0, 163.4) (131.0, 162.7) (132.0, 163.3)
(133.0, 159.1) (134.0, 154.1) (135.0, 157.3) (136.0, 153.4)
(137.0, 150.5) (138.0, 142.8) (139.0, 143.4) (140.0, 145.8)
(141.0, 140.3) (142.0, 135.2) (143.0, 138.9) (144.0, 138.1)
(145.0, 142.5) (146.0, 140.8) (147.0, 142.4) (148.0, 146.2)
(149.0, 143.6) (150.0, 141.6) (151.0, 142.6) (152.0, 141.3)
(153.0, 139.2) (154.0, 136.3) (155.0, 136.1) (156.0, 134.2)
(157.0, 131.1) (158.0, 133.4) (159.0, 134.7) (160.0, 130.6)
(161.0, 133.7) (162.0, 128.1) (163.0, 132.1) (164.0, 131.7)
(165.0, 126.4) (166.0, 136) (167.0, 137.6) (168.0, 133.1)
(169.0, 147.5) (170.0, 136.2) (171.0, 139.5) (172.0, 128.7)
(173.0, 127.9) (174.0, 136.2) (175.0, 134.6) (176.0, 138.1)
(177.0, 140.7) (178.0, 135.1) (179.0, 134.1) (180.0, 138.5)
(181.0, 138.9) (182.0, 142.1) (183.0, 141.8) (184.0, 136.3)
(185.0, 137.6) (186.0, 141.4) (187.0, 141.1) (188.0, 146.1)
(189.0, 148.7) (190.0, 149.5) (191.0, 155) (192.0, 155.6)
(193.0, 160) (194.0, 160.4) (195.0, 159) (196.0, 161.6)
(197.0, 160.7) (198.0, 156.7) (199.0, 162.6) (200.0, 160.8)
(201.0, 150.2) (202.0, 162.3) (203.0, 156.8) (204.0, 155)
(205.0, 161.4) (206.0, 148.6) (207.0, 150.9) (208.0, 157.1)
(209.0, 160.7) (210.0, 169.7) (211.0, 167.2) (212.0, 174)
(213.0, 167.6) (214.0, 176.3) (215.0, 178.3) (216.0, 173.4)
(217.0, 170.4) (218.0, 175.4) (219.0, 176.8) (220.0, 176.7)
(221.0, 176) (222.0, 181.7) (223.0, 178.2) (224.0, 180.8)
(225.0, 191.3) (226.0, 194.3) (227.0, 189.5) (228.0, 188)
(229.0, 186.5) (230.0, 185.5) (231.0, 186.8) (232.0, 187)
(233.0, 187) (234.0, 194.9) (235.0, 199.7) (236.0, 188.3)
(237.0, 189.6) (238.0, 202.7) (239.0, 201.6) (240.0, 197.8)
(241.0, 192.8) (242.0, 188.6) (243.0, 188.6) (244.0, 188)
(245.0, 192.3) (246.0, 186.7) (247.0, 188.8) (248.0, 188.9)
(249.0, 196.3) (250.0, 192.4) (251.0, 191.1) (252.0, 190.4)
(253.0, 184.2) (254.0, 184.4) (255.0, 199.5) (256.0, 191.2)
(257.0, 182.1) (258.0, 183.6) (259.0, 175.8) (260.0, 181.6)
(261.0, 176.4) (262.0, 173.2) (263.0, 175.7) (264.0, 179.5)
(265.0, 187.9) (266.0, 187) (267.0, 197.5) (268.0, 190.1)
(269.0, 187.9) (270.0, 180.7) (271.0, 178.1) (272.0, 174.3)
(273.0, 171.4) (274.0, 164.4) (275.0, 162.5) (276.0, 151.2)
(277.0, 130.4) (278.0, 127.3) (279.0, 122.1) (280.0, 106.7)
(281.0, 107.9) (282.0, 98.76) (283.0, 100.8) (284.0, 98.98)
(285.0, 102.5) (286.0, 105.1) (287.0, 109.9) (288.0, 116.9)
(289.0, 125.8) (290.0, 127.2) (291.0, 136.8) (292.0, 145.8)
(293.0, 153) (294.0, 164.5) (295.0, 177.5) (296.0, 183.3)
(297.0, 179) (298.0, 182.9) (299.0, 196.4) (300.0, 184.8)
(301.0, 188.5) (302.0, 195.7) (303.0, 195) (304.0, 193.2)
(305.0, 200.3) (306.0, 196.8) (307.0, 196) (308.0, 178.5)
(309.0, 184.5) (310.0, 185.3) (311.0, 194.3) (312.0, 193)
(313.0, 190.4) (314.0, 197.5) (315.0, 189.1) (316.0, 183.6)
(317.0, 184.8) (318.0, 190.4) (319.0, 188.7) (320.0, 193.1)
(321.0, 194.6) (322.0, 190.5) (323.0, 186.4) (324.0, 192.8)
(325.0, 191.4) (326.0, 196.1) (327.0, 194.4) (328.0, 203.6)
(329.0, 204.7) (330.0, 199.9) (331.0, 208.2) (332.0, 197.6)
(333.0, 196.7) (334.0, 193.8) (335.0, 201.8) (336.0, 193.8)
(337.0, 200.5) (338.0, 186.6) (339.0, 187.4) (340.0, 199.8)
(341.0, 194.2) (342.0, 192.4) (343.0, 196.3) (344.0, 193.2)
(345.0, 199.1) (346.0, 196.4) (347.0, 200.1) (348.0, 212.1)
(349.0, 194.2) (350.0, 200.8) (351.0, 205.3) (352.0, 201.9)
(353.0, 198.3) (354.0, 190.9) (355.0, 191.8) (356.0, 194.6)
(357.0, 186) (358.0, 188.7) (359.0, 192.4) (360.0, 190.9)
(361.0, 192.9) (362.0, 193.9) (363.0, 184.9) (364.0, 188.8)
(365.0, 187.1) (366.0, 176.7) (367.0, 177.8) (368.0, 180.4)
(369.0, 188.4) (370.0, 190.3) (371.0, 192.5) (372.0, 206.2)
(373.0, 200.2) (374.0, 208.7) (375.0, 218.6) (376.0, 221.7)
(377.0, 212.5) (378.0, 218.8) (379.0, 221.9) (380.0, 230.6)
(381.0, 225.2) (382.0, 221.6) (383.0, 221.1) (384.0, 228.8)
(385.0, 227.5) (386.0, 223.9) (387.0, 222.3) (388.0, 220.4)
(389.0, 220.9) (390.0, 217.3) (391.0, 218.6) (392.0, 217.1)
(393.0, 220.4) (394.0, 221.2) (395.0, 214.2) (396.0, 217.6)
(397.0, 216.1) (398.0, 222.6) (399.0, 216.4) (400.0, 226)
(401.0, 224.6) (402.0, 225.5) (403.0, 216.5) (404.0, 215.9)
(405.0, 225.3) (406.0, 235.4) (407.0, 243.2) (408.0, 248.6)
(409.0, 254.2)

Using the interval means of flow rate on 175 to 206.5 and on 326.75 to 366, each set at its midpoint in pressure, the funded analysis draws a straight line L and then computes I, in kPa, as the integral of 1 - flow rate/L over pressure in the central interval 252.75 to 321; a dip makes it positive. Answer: 3.7 kPa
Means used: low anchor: 149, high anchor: 196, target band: 168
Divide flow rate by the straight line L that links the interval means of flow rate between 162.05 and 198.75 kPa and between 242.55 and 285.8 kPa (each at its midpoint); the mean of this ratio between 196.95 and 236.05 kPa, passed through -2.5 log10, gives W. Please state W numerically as -0.13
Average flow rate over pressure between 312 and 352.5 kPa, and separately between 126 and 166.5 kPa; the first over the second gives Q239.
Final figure 1.4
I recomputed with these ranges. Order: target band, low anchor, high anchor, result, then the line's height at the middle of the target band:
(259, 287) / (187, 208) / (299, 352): 4.1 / 179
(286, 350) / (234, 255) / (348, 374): 2.4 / 192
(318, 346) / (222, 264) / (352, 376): -0.5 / 192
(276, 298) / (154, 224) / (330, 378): 5.8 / 178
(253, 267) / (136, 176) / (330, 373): -1.3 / 168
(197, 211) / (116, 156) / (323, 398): 0.9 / 170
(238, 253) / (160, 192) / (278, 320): -4.0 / 152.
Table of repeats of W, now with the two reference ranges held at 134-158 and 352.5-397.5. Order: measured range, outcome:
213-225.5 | -0.10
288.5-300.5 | 0.13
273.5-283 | 0.36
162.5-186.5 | 0.10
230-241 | -0.16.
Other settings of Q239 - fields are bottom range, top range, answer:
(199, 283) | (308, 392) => 1.14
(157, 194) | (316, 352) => 1.41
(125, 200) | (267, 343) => 1.20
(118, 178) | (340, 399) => 1.40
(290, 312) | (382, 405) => 1.22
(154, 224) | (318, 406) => 1.36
